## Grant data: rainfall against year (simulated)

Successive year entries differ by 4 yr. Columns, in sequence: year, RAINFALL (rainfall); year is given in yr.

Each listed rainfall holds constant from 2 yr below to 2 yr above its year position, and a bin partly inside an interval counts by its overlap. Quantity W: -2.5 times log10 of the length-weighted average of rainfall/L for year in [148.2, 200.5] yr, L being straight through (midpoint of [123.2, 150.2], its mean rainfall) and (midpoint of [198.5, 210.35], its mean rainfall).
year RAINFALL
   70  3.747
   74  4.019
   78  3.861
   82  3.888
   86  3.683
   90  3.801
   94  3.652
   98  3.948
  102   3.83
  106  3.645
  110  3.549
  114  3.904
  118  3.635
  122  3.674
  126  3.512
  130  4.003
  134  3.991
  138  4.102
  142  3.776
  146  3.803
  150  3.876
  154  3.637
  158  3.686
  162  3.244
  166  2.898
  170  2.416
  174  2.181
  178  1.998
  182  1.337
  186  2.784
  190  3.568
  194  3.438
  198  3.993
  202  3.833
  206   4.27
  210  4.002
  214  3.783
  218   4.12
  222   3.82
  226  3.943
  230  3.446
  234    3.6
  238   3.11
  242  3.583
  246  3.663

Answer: 0.30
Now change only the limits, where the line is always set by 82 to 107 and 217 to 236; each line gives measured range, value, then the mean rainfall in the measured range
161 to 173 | 0.337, 2.76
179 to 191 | 0.476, 2.43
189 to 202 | 0.020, 3.7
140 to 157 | 0.001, 3.77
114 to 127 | 0.033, 3.66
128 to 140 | -0.072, 4.03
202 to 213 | -0.078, 4.05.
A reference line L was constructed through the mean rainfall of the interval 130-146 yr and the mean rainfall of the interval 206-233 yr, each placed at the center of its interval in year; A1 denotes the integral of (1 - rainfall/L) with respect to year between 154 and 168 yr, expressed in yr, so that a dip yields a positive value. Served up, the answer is 2.13 yr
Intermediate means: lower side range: 3.94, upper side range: 3.87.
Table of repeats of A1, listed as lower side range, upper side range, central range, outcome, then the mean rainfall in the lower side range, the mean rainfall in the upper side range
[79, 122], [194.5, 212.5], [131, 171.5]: 3.02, 3.75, 3.97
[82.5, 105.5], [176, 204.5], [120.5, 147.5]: -2.97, 3.78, 3.02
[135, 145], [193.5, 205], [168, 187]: 8.65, 3.93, 3.84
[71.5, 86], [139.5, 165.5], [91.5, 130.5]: 0.50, 3.88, 3.63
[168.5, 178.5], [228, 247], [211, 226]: -3.98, 2.22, 3.47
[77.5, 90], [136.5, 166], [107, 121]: 0.20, 3.8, 3.67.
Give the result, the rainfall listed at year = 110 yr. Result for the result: 3.549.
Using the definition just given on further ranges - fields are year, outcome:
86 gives 3.683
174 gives 2.181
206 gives 4.27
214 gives 3.783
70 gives 3.747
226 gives 3.943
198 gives 3.993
